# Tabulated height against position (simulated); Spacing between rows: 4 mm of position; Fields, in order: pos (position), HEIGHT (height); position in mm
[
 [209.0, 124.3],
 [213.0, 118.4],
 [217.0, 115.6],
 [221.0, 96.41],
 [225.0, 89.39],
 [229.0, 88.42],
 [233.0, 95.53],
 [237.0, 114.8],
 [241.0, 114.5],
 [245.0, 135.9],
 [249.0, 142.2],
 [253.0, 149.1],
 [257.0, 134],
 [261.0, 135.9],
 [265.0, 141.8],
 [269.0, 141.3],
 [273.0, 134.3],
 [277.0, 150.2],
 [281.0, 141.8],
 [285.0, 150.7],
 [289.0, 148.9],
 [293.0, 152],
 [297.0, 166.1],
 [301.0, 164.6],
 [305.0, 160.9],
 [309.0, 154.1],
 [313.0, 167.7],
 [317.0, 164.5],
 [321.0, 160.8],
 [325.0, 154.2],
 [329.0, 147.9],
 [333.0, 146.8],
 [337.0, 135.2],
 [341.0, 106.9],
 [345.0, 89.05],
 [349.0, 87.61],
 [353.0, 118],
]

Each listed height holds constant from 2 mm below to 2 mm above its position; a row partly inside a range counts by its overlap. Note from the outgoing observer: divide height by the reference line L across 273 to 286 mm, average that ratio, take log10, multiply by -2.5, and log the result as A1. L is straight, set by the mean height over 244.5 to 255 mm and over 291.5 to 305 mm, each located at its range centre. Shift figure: 0.07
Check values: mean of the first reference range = 143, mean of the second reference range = 161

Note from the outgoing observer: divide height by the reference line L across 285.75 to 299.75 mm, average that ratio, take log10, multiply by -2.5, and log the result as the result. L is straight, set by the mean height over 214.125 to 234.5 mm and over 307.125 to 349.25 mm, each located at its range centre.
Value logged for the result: -0.234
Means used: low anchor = 98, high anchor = 140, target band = 156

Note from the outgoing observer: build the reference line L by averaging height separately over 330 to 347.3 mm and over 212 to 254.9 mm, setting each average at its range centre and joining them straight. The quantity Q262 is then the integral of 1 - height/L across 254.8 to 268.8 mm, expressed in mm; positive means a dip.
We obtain -2.6 mm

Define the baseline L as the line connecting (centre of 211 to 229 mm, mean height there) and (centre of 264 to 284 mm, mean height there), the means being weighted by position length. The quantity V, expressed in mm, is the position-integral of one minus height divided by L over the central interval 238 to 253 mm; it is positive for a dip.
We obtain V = -1.27 mm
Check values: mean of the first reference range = 103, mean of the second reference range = 142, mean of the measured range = 132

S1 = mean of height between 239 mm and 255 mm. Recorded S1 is 135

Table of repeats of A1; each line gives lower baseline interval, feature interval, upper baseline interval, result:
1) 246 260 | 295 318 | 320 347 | -0.20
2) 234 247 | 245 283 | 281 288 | -0.05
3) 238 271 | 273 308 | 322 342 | -0.11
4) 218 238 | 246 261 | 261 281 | -0.14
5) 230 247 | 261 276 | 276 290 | -0.02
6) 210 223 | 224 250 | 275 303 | 0.12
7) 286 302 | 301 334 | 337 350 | -0.21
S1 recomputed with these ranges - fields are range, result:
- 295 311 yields 161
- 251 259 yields 142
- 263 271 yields 142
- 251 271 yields 140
